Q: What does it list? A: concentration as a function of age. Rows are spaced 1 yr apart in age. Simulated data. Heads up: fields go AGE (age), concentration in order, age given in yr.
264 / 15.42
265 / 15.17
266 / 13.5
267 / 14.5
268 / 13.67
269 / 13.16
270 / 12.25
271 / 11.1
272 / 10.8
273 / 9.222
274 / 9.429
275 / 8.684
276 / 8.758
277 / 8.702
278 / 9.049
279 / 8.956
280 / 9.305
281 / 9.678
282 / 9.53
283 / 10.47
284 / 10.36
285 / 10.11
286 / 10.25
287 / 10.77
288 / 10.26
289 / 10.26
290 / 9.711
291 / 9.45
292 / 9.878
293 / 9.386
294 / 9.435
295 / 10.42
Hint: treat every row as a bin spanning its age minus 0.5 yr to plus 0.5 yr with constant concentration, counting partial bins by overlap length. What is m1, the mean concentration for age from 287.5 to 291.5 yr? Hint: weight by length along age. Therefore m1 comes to 9.92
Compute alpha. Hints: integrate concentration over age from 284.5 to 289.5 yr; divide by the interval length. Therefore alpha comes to 10.3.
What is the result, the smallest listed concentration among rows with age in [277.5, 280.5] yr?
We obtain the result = 8.956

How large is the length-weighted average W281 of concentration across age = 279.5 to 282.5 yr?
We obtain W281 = 9.5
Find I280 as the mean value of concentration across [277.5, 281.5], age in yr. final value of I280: 9.25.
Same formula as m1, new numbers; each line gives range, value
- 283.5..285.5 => 10.2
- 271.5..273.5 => 10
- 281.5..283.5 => 10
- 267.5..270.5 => 13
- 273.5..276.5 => 8.96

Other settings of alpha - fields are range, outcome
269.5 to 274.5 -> 10.6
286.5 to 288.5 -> 10.5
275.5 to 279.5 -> 8.87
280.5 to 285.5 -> 10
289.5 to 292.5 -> 9.68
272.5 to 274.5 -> 9.33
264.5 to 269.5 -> 14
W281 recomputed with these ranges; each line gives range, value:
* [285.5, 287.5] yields 10.5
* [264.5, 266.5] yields 14.3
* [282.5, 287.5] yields 10.4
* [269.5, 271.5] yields 11.7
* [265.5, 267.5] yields 14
